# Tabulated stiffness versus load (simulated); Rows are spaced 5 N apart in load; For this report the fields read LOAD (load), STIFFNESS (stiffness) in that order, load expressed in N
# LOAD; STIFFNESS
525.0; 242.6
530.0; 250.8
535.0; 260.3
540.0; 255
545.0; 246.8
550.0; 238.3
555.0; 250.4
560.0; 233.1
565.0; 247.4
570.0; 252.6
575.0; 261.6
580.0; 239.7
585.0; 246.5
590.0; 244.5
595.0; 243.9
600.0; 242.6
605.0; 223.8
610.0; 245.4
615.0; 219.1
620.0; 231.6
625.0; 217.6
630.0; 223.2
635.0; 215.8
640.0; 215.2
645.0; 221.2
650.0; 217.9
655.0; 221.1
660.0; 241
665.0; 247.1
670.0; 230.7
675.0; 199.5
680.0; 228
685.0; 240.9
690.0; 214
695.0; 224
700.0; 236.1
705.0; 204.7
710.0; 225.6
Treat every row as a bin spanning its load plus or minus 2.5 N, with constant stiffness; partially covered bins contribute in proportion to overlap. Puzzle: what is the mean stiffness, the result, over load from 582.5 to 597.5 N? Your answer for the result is 245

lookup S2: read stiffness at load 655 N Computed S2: 221.1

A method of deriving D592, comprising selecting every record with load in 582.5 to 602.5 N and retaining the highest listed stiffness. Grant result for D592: 246.5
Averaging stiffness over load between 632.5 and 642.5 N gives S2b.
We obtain 216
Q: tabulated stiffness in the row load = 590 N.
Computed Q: 244.5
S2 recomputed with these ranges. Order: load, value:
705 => 204.7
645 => 221.2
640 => 215.2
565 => 247.4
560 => 233.1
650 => 217.9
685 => 240.9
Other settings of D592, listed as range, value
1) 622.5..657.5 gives 223.2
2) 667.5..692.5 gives 240.9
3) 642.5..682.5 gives 247.1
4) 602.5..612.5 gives 245.4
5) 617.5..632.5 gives 231.6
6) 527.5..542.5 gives 260.3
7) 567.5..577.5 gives 261.6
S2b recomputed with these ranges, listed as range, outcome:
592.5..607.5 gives 237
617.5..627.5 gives 225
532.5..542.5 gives 258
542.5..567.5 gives 243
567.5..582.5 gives 251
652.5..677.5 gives 228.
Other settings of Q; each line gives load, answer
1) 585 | 246.5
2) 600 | 242.6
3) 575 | 261.6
